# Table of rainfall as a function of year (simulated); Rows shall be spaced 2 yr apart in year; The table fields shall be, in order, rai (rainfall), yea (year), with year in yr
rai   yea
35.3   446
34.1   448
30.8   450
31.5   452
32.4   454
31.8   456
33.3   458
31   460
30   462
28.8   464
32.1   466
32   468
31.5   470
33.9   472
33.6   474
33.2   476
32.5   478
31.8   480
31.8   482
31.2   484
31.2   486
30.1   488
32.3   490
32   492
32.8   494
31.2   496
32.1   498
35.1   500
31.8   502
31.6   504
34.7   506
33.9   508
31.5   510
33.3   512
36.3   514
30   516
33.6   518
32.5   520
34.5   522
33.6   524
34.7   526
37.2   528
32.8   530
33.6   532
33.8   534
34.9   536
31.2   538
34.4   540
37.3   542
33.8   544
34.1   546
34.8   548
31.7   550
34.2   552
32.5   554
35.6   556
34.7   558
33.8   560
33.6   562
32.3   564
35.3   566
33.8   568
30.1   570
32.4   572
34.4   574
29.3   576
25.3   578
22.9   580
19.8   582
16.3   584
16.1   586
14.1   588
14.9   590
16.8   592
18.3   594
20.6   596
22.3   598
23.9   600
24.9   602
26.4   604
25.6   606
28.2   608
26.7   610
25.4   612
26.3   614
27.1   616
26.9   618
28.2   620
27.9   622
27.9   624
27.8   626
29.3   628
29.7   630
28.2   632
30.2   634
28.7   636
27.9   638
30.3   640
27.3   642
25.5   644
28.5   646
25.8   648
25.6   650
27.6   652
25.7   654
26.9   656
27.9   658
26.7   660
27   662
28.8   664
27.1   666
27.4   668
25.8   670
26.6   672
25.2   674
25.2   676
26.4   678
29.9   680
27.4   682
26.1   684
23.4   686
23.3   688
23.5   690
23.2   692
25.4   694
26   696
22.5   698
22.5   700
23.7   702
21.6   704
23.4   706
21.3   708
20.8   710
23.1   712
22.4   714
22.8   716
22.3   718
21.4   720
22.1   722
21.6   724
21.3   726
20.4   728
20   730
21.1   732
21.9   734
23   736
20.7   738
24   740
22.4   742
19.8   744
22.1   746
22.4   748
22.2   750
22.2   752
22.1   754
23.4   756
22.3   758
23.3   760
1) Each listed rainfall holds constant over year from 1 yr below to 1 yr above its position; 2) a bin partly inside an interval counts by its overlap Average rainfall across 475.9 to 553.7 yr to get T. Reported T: 33.2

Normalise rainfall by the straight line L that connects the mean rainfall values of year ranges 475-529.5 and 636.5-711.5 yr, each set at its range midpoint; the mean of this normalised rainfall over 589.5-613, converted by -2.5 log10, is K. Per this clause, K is 0.24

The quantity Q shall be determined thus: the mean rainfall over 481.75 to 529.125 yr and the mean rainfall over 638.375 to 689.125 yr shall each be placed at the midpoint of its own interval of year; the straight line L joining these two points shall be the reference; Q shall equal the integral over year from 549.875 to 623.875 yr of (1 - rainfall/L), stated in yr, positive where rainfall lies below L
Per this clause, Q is 7.70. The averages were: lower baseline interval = 32.9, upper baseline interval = 26.7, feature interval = 26.7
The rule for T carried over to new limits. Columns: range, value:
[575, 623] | 23.1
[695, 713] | 22.8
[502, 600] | 30.1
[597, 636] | 27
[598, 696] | 26.8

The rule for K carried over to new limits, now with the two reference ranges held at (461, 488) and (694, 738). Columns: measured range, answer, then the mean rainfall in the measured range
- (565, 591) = 0.11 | 25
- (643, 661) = -0.08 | 26.7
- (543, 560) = -0.18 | 33.9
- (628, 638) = -0.14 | 29.1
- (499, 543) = -0.13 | 33.7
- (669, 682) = -0.12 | 26.6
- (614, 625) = -0.06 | 27.5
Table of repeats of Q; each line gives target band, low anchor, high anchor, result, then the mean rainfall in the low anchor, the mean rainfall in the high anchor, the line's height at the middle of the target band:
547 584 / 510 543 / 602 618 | -0.7 yr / 33.9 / 26.4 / 30.4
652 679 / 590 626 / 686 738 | -3.8 yr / 24.7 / 22.4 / 23.4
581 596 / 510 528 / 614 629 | 6.5 yr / 33.6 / 27.8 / 29.7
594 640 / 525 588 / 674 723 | 2.1 yr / 31.2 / 23.8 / 28.1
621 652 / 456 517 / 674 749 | -2.3 yr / 32.2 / 23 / 26.1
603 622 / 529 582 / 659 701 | 1.7 yr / 32.5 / 25.7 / 29.4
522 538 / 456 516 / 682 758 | -2.0 yr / 32.2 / 22.5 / 30.4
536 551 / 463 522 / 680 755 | -1.9 yr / 32.4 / 22.7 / 30.2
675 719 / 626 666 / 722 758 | 1.2 yr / 27.8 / 21.8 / 24.5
